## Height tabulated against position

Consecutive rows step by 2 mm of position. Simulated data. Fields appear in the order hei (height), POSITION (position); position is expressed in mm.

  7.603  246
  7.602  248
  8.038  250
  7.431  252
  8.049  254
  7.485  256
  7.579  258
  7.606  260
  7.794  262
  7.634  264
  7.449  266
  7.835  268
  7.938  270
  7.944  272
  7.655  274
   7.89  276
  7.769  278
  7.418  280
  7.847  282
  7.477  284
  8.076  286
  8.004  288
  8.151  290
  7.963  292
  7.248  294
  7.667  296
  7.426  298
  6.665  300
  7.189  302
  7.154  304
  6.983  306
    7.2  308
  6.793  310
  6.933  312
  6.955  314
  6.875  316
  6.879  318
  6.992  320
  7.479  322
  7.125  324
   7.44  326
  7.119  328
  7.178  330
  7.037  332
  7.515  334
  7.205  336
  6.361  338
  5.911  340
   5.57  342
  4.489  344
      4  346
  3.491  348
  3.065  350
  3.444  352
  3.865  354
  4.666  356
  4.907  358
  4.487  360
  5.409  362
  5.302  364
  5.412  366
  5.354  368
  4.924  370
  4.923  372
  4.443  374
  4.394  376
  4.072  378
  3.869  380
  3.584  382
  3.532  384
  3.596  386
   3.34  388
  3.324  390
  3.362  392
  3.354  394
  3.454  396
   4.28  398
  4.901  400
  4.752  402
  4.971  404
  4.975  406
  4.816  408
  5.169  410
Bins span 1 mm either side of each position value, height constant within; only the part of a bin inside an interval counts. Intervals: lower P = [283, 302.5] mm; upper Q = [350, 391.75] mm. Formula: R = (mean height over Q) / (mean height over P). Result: 0.57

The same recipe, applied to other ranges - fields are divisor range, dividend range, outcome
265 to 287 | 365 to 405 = 0.54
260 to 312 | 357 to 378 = 0.65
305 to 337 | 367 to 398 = 0.56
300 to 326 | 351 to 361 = 0.61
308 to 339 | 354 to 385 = 0.65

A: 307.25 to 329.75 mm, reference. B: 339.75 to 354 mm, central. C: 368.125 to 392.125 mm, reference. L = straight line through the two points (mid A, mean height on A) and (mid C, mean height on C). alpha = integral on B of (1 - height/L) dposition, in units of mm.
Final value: 3.8 mm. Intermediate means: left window 7.07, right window 4.02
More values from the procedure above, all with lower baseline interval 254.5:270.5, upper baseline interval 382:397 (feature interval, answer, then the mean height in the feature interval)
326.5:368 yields -4.1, 5.35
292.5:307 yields -1.8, 7.22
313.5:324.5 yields -2.4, 7.05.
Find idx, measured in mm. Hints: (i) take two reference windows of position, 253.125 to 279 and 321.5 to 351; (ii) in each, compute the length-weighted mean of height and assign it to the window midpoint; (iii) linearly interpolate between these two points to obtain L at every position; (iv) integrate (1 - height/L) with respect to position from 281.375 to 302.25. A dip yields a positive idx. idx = -1.47 mm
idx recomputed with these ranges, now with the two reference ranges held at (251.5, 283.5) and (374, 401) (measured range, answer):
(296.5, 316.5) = -1.9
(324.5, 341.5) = -4.1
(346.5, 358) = 2.6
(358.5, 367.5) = -1.1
